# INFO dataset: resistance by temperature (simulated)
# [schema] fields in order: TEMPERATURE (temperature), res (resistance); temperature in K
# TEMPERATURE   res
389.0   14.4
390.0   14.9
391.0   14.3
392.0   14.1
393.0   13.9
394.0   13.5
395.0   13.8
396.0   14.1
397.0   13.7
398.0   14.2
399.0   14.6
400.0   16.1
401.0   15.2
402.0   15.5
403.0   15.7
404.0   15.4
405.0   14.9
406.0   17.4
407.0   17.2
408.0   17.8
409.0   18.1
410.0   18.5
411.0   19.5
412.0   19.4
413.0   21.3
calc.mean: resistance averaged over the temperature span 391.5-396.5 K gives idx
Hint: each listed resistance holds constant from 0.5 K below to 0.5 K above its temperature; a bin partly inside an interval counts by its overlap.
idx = 13.9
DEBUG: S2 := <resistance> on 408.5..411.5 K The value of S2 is 18.7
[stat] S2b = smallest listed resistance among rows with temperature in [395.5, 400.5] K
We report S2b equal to 13.7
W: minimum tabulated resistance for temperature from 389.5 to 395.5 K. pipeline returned 13.5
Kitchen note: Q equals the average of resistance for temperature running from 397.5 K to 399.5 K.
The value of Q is 14.4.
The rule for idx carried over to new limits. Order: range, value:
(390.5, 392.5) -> 14.2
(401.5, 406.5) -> 15.8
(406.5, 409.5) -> 17.7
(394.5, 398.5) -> 13.9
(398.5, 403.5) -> 15.4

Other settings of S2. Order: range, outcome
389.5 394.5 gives 14.1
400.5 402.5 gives 15.3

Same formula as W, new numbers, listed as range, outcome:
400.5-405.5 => 14.9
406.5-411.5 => 17.2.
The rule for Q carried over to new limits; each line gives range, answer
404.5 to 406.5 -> 16.1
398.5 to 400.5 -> 15.4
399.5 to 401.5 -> 15.7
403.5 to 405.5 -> 15.2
